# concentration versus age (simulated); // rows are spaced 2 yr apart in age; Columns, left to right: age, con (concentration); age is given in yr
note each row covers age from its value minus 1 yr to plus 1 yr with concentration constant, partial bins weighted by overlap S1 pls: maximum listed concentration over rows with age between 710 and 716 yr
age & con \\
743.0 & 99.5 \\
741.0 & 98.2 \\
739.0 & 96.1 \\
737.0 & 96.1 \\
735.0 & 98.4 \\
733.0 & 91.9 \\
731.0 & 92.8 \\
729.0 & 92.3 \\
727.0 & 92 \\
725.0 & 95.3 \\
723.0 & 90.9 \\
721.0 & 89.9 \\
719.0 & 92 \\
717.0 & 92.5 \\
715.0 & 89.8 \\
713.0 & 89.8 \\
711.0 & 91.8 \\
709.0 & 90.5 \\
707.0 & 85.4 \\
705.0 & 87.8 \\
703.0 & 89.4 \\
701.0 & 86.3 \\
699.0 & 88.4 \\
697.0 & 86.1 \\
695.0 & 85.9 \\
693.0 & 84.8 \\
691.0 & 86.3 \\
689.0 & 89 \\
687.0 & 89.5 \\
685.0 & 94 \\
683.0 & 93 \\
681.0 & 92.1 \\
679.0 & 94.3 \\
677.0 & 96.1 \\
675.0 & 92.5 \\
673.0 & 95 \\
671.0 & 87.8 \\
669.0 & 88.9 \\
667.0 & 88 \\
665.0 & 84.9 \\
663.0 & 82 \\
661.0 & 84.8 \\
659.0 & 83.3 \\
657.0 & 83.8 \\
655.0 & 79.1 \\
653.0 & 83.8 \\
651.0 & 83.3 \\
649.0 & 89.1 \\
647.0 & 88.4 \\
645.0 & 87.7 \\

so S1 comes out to 91.8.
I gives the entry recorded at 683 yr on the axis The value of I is 93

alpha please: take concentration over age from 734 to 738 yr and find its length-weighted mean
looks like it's 97.2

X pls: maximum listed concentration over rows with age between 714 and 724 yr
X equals 92.5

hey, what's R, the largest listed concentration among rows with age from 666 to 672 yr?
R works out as 88.9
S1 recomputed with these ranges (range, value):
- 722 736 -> 98.4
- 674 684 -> 96.1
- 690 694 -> 86.3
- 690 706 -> 89.4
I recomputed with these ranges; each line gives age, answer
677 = 96.1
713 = 89.8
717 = 92.5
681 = 92.1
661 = 84.8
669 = 88.9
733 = 91.9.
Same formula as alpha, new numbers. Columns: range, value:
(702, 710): 88.3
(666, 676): 90.4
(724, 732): 93.1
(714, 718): 91.2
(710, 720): 91.2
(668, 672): 88.3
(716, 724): 91.3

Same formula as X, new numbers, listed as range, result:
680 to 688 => 94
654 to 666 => 84.9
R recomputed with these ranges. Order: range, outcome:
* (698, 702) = 88.4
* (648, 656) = 89.1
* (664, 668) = 88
